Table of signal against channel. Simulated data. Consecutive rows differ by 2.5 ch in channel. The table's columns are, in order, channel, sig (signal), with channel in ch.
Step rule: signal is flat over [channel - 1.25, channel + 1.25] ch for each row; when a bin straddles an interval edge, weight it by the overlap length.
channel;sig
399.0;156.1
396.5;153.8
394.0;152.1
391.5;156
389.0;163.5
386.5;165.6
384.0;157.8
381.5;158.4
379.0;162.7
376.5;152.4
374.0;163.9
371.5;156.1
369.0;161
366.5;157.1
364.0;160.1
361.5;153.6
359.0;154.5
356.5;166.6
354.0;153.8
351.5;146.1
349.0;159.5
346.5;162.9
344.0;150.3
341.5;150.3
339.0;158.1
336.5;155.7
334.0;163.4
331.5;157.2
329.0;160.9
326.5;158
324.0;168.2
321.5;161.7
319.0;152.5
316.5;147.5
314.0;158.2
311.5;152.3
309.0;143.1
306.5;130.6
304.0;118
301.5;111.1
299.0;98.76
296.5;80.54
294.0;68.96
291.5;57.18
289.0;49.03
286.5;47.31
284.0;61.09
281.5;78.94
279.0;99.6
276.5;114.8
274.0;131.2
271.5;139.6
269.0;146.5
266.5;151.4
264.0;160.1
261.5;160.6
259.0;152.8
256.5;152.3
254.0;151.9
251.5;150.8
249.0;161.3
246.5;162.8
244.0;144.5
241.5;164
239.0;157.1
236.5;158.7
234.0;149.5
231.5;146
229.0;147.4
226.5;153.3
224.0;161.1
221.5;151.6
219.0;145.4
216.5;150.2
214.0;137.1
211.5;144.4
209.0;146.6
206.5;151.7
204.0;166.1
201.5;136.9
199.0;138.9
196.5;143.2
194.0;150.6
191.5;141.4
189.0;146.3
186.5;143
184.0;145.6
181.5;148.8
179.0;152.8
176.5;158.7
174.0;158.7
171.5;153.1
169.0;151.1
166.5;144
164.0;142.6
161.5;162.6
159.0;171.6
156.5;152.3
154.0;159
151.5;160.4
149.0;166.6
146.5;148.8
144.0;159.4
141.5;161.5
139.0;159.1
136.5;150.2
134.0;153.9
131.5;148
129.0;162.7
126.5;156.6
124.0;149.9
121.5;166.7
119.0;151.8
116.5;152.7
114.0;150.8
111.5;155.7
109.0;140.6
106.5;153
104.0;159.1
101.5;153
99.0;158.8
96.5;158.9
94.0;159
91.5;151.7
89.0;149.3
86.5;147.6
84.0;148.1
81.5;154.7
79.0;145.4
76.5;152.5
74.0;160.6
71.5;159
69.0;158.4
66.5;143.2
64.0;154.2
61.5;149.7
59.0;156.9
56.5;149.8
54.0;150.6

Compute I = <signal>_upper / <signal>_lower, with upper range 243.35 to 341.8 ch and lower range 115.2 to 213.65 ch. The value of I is 0.9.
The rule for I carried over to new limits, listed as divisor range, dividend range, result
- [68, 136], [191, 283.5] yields 0.94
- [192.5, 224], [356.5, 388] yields 1.08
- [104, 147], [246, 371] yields 0.89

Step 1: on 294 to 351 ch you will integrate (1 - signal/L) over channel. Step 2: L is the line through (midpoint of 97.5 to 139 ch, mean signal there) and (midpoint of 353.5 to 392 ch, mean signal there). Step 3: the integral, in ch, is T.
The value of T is 5.2 ch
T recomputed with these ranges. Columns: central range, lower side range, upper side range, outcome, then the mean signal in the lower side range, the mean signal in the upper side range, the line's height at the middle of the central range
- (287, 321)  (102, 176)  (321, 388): 9.73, 155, 158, 158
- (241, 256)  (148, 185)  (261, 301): -4.91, 155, 102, 117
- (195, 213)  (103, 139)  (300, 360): 0.72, 154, 151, 153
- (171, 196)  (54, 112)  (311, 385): 0.81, 153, 157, 155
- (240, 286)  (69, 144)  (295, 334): 2.31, 154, 140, 144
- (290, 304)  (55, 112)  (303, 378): 6.22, 153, 155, 154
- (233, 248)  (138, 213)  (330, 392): -0.21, 152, 158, 154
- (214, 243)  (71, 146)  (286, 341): -2.74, 154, 129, 139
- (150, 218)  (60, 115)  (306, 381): 1.69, 153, 156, 154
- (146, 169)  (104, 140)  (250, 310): -1.79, 154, 115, 145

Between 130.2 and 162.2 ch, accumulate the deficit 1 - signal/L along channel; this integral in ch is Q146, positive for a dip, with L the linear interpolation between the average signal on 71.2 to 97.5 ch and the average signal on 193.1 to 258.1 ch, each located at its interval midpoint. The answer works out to -1.2 ch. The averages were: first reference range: 153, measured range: 158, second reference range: 151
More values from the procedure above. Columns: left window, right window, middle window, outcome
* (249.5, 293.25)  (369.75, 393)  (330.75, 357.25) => -2.0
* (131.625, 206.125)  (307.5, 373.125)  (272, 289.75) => 7.8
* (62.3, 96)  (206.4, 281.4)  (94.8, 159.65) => -2.2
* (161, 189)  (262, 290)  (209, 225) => -1.8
